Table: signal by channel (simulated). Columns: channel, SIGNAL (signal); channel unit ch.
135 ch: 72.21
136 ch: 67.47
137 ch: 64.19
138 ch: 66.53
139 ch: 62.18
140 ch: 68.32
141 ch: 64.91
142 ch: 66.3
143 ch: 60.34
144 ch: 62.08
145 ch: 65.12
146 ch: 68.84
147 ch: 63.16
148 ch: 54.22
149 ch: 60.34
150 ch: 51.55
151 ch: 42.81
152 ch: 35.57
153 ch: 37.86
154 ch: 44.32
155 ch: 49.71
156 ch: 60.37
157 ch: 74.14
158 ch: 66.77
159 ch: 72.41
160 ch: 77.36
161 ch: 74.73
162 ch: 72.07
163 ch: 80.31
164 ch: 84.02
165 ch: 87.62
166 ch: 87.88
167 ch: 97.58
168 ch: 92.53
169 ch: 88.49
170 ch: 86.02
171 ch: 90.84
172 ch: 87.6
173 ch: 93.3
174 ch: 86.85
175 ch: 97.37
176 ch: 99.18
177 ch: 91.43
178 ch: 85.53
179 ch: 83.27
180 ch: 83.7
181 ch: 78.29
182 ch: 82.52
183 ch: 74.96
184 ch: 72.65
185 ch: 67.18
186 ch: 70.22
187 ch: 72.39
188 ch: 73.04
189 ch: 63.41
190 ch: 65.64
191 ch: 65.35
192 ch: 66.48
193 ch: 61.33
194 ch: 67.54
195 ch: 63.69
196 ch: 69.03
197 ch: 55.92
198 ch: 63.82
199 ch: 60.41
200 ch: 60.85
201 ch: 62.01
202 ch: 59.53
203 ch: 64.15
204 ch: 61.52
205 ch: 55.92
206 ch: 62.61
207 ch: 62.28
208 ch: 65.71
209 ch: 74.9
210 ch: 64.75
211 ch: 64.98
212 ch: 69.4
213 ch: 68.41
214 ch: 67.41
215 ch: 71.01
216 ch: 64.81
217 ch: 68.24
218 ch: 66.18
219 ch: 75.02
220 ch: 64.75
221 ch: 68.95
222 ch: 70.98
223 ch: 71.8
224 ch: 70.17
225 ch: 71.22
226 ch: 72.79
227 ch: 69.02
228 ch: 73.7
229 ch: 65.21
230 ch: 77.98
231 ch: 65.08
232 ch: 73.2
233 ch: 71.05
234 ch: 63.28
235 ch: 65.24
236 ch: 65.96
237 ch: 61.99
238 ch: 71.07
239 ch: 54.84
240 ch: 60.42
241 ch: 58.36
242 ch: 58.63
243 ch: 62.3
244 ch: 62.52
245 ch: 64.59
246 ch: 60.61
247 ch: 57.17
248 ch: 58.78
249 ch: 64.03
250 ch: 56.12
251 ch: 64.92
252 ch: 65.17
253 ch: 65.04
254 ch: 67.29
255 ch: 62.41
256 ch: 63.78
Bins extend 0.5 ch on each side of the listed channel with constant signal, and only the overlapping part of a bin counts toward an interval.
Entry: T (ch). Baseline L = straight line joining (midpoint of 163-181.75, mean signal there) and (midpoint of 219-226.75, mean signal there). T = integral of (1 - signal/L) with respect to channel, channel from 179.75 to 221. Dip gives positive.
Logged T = 6.0 ch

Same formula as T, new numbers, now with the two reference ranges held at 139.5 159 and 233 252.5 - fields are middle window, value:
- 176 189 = -4.1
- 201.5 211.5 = -0.5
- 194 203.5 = -0.3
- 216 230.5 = -2.1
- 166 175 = -4.8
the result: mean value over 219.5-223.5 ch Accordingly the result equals 69.1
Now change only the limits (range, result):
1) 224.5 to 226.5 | 72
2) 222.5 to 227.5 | 71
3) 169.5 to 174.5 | 88.9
